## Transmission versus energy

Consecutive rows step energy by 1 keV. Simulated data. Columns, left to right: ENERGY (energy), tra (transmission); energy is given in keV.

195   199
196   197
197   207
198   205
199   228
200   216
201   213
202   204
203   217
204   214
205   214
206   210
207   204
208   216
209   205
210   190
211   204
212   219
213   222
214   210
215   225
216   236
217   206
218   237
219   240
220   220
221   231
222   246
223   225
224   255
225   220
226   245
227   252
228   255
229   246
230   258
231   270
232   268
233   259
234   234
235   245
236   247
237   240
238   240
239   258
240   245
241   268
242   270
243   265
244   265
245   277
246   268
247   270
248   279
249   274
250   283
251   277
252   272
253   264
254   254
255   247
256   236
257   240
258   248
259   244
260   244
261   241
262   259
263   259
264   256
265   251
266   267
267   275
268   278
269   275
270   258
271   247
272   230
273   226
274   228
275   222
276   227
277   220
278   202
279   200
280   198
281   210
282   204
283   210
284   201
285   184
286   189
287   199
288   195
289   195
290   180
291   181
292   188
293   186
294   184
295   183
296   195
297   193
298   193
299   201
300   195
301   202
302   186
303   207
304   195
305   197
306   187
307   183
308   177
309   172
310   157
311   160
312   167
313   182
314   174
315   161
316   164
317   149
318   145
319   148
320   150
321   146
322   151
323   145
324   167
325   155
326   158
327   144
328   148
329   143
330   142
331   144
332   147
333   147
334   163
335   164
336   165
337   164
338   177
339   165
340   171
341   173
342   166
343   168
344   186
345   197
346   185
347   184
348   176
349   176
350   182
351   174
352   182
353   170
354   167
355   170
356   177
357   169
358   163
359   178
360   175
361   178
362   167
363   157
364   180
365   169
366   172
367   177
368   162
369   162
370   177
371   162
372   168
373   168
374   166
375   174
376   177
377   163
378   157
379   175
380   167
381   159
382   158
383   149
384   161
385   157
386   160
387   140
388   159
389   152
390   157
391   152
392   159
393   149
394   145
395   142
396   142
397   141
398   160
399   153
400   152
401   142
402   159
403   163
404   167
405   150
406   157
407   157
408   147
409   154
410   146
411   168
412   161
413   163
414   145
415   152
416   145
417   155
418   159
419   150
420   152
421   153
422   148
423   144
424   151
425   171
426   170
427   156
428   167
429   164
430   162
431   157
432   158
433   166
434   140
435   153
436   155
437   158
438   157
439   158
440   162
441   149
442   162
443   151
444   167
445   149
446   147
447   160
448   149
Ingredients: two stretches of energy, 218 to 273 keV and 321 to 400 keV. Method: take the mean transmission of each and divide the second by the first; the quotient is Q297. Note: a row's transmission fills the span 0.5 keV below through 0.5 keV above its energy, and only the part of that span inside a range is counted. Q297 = 0.6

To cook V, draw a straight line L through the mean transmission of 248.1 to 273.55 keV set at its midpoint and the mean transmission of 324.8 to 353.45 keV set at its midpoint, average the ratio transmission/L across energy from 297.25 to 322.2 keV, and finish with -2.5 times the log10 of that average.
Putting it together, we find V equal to 0.152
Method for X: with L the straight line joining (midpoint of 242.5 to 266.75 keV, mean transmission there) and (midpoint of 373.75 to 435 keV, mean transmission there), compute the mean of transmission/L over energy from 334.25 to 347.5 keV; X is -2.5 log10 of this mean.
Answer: 0.15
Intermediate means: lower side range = 260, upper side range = 156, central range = 174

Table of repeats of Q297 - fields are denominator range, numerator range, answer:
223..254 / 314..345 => 0.61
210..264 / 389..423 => 0.62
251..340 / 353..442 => 0.81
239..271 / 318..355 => 0.63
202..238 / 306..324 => 0.70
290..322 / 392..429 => 0.87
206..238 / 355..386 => 0.72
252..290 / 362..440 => 0.68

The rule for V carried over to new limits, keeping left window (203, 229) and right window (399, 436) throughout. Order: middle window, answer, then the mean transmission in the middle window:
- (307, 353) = 0.133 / 164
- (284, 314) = 0.053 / 187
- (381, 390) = 0.079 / 155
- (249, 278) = -0.201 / 251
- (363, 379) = 0.017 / 169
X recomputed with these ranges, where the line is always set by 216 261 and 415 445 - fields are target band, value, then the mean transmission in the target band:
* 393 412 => 0.12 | 153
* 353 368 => 0.12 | 171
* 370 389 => 0.12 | 162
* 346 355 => 0.11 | 176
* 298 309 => 0.14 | 192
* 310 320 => 0.31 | 160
